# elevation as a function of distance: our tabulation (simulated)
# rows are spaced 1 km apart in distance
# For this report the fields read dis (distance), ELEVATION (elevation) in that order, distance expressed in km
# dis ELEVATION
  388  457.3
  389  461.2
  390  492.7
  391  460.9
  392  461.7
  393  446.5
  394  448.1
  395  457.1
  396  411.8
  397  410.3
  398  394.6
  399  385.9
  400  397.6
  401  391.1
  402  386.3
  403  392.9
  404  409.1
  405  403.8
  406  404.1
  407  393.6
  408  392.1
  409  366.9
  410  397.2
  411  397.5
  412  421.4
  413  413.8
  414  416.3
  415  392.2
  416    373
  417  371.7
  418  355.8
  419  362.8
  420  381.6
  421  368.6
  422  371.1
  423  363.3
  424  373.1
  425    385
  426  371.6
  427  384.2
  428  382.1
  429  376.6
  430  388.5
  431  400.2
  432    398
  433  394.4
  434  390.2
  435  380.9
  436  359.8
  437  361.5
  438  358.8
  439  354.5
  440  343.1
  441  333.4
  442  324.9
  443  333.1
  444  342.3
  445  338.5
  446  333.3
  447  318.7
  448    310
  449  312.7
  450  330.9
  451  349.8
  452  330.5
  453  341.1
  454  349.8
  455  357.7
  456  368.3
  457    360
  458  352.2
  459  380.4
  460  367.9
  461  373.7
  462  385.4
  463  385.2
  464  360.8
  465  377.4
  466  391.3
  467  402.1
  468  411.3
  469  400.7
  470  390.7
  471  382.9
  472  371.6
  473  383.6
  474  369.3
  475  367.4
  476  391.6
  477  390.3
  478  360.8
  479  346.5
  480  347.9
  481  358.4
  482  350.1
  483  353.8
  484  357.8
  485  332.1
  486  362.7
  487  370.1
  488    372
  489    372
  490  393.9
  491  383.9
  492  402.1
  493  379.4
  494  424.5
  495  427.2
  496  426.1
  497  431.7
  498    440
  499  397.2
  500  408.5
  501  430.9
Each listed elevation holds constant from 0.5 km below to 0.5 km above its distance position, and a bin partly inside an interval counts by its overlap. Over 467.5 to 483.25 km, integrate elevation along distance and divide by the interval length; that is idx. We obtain 374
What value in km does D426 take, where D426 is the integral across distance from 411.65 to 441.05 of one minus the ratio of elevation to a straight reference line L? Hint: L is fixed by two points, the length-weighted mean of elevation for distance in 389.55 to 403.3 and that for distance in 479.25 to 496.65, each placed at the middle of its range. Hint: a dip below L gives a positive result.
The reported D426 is 2.2 km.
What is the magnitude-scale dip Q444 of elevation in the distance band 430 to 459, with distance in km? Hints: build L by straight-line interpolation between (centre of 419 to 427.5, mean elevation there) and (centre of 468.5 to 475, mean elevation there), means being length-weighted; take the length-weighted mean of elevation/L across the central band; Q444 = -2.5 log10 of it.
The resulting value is 0.08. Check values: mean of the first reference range 374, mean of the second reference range 382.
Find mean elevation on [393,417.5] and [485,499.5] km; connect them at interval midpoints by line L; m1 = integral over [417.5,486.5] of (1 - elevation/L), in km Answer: 6.0 km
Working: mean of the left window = 402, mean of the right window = 396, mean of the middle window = 364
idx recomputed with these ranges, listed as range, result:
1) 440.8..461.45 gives 343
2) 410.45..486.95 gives 368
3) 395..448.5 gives 377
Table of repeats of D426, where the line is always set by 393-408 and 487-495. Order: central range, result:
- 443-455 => 2.0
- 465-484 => 0.9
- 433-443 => 1.1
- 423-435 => 0.5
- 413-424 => 0.7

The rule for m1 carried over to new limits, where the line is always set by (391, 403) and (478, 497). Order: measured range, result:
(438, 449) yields 1.76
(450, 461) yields 1.01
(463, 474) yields -0.03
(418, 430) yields 0.93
